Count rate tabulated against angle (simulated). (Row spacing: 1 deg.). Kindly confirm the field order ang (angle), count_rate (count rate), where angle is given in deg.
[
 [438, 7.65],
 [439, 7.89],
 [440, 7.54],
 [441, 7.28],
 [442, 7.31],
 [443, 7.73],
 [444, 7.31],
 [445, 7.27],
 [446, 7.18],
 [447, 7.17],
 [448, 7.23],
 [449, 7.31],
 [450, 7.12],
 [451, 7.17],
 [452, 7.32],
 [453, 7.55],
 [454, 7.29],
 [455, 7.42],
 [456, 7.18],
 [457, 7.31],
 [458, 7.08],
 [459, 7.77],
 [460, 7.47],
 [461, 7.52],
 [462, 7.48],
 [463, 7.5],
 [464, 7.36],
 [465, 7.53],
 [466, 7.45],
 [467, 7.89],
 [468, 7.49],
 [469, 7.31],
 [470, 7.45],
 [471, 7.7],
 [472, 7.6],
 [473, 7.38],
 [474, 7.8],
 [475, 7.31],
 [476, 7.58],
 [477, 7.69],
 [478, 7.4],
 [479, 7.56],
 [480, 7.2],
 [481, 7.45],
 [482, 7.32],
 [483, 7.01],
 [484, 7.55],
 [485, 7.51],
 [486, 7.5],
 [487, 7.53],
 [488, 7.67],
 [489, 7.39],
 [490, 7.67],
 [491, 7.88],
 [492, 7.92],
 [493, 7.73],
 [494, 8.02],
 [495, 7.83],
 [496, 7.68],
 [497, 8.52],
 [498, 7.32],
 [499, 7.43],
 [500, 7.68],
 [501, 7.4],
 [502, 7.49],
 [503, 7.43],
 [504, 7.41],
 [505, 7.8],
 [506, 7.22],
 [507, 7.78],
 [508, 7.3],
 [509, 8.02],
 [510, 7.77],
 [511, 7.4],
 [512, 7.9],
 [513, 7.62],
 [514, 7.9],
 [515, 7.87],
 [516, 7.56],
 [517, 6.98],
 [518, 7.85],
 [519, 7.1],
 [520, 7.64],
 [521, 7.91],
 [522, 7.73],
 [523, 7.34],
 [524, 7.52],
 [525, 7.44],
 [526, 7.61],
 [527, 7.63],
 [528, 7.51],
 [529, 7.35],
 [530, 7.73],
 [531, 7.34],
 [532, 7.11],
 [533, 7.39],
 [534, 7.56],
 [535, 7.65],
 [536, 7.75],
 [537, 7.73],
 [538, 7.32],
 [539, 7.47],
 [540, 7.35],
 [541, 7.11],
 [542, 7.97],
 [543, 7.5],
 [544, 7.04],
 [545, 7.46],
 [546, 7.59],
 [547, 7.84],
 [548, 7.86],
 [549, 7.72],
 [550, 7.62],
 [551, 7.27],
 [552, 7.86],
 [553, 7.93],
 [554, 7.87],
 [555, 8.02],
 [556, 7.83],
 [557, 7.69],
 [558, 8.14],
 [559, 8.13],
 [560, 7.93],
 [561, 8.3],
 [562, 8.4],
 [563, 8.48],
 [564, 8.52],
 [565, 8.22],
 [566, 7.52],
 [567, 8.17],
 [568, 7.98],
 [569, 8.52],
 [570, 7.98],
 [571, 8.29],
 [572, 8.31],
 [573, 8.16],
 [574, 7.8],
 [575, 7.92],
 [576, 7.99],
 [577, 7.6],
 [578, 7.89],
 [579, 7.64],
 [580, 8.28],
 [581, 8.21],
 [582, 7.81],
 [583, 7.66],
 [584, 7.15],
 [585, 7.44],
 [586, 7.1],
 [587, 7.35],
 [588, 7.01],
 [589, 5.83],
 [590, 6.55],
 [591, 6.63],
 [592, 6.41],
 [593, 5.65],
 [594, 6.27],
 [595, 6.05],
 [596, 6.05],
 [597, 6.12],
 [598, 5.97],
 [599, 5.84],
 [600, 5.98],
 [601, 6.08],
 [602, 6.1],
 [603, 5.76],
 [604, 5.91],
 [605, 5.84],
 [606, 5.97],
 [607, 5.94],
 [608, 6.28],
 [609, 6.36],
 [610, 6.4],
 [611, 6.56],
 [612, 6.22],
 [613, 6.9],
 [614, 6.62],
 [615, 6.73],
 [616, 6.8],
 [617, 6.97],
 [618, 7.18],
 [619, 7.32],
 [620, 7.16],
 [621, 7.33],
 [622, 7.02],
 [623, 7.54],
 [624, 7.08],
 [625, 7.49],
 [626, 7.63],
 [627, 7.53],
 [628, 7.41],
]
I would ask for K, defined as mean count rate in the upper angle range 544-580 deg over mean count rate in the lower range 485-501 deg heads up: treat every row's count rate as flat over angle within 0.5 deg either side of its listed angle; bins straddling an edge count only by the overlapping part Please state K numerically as 1.03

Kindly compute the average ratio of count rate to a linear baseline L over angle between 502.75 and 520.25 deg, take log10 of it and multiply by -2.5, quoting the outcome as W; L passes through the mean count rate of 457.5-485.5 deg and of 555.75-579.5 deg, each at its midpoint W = 0.02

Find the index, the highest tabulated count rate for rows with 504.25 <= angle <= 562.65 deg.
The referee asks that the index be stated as 8.4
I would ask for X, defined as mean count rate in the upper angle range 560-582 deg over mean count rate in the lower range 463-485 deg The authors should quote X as 1.08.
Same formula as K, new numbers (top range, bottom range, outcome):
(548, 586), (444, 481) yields 1.07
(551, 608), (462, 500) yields 0.96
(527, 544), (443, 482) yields 1.01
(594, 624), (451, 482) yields 0.87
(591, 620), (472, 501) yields 0.83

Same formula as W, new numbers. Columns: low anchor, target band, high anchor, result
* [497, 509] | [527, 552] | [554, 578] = 0.05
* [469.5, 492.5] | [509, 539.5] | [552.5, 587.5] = 0.02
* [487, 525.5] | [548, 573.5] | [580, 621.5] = -0.14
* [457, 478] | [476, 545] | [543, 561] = 0.01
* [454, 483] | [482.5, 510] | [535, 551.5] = -0.02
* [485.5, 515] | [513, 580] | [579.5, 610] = -0.10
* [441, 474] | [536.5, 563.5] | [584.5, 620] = -0.15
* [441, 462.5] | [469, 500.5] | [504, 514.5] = -0.01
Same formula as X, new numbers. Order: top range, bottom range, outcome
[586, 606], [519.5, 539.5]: 0.82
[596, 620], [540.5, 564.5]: 0.81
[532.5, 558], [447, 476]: 1.03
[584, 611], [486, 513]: 0.82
